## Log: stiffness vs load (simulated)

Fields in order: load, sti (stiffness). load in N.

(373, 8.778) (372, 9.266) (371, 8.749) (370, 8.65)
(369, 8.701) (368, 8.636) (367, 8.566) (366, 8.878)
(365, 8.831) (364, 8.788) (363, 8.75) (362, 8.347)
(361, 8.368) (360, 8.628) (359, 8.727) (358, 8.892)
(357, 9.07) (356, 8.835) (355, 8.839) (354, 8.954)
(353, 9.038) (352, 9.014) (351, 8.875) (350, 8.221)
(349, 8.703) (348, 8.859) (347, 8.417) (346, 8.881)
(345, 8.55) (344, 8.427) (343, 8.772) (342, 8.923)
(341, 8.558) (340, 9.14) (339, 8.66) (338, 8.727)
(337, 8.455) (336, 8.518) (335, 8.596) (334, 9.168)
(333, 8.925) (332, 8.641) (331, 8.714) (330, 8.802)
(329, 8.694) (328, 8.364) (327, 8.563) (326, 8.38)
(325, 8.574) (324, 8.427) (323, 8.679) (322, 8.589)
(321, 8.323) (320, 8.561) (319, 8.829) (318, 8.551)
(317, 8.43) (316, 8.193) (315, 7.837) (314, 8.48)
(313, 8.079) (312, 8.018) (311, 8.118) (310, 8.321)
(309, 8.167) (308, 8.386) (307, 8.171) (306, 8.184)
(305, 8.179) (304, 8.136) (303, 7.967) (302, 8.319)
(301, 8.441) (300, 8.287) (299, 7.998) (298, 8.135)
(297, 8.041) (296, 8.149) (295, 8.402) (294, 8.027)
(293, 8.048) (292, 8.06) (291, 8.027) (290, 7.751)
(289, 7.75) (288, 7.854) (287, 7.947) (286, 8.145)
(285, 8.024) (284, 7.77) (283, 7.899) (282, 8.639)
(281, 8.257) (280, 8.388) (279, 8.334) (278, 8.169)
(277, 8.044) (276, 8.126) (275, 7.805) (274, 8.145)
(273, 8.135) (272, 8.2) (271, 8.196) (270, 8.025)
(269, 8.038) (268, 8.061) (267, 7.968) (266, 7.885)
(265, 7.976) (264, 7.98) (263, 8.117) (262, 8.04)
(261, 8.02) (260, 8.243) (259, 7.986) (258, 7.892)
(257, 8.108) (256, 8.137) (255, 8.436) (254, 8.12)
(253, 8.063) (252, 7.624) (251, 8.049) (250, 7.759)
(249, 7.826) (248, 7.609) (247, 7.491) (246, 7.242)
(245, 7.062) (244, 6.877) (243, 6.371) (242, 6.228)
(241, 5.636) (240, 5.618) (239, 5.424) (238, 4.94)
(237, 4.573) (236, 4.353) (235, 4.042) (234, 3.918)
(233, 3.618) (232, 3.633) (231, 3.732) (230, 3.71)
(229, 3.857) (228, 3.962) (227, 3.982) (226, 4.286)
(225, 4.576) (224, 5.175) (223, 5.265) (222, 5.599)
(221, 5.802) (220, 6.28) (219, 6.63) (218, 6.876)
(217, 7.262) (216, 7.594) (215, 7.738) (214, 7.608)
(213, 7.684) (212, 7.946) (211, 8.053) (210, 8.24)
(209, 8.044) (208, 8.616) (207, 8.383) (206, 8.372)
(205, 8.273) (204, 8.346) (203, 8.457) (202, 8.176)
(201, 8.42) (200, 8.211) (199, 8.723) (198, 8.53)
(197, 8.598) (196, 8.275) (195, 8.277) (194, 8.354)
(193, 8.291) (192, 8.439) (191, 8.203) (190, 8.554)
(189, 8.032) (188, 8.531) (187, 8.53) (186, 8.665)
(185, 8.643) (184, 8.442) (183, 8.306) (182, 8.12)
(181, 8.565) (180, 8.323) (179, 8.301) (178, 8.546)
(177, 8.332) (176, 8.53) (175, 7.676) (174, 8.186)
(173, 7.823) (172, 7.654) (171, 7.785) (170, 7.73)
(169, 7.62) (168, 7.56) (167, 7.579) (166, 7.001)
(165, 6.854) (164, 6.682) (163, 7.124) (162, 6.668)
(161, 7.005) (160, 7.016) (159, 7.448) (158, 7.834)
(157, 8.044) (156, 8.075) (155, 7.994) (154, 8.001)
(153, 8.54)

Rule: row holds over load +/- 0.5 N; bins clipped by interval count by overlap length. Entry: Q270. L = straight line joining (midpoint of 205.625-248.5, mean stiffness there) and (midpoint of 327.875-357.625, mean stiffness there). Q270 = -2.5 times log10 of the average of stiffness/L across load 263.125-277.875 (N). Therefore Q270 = -0.14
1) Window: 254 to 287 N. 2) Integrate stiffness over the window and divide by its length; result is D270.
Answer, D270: 8.1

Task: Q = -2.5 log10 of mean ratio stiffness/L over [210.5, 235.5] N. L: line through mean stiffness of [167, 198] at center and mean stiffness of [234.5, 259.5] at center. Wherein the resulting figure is 0.313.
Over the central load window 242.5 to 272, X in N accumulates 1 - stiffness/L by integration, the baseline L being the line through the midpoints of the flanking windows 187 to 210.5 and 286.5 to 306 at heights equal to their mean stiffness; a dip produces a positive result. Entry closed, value 1.3 N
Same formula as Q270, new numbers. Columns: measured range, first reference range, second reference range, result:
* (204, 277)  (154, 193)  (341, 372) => 0.20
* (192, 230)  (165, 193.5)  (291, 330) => 0.14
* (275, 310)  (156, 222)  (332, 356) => 0.04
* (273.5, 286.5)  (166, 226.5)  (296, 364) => 0.02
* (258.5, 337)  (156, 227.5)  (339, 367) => 0.02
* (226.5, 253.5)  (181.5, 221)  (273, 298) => 0.38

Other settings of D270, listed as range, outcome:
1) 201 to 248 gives 6.25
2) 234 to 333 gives 7.85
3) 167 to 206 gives 8.26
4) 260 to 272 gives 8.04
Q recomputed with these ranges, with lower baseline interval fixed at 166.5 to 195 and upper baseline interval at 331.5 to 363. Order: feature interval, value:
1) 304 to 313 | 0.05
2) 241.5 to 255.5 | 0.13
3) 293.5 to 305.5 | 0.05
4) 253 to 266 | 0.05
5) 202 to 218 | 0.04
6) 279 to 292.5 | 0.06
